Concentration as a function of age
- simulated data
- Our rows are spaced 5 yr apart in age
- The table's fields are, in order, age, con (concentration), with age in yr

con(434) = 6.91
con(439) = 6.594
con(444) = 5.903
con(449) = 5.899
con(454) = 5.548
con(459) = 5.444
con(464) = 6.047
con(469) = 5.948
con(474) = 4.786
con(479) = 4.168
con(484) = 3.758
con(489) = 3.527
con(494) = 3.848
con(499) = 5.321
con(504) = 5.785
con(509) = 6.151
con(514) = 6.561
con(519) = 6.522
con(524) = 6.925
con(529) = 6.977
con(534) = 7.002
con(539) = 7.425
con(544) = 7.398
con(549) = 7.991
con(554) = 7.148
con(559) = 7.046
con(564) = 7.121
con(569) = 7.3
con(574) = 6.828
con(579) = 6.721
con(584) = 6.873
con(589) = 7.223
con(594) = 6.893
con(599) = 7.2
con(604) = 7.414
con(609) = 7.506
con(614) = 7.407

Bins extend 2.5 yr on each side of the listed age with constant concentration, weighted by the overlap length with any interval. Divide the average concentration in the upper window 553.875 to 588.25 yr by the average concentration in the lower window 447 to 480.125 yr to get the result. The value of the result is 1.29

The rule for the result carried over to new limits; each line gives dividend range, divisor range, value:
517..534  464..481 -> 1.33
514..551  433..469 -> 1.19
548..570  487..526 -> 1.30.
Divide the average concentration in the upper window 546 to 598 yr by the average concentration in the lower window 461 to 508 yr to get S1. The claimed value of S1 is 1.5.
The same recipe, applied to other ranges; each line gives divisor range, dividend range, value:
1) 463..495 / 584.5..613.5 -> 1.59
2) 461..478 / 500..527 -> 1.16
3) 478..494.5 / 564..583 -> 1.84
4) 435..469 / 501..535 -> 1.10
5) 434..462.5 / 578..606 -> 1.18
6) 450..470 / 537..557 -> 1.30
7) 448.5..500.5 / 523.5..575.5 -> 1.47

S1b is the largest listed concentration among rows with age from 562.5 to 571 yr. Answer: 7.3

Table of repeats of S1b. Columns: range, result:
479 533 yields 6.977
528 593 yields 7.991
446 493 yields 6.047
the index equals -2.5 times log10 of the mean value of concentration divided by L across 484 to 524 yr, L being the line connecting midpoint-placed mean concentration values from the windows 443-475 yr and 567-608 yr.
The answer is 0.15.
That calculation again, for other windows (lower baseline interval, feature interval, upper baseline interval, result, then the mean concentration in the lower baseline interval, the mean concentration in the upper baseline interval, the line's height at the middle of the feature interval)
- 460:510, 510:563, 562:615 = -0.18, 4.91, 7.13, 6.01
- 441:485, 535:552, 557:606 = -0.16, 5.34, 7.06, 6.51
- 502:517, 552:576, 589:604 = -0.05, 6.19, 7.14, 6.78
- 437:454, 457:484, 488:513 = 0.10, 6.03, 5.11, 5.61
